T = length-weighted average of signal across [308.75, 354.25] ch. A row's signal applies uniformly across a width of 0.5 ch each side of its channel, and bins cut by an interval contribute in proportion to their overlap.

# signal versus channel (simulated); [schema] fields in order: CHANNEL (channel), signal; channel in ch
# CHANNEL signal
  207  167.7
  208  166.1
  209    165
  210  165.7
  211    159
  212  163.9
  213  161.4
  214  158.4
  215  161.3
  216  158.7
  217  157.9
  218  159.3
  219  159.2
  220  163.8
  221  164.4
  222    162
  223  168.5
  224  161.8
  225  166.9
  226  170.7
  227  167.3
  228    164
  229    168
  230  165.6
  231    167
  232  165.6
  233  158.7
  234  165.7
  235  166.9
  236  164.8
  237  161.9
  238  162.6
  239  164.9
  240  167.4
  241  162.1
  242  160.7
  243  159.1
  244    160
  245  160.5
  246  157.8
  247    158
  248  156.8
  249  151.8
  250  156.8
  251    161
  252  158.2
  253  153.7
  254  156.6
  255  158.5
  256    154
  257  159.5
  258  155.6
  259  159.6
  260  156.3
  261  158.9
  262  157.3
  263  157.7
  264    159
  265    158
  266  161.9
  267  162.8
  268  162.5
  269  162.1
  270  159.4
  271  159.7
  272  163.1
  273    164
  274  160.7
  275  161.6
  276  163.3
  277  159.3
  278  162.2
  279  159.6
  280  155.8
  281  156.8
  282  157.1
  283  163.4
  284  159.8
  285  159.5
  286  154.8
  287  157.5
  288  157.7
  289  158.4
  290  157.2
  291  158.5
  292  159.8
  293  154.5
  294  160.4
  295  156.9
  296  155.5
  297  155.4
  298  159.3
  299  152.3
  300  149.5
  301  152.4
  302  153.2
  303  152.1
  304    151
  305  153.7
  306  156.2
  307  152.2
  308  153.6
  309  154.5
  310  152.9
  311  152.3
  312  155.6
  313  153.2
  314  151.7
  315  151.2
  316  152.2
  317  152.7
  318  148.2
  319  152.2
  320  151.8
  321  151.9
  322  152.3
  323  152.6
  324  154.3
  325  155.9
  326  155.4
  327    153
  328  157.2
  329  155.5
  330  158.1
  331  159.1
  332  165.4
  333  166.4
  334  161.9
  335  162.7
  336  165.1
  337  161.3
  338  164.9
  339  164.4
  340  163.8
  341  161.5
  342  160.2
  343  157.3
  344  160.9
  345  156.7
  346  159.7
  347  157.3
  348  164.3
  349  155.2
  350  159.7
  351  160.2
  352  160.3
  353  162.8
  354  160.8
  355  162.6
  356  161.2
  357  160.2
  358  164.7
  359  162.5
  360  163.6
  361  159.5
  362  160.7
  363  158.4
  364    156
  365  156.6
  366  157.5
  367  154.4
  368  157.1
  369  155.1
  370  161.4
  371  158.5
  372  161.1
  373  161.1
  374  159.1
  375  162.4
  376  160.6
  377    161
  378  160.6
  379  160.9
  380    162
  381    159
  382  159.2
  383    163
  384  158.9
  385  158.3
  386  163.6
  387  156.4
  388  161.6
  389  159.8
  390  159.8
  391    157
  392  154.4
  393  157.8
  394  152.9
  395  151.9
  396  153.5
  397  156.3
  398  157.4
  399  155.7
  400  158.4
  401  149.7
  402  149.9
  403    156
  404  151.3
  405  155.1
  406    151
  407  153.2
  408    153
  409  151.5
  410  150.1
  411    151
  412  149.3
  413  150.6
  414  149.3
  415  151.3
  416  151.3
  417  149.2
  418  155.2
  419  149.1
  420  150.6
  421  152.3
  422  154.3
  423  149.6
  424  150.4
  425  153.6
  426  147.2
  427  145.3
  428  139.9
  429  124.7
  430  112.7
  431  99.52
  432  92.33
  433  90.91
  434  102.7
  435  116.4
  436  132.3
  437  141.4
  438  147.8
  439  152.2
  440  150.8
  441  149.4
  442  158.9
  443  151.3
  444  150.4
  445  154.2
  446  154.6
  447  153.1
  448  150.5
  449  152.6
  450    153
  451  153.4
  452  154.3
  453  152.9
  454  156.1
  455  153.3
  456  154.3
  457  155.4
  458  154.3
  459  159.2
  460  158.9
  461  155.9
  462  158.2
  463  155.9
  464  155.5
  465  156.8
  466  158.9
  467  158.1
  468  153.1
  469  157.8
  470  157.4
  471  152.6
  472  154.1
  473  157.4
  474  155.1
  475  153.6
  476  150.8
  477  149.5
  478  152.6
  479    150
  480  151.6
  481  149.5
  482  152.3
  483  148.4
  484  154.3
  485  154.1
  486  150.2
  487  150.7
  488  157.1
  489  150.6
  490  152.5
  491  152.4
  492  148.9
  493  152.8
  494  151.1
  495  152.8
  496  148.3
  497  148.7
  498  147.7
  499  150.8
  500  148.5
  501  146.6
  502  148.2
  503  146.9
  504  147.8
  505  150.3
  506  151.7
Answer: 158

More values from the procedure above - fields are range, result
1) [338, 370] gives 160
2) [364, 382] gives 159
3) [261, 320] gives 157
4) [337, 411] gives 158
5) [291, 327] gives 154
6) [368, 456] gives 150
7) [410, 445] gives 141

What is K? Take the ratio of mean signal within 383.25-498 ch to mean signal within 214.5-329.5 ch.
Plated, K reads 0.95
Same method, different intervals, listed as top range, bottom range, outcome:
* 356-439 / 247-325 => 0.96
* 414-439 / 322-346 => 0.86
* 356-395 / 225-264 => 0.99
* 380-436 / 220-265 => 0.92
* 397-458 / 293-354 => 0.93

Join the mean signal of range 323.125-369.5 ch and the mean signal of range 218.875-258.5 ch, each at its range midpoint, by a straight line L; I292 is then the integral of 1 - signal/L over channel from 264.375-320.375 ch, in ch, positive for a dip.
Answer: 1.42 ch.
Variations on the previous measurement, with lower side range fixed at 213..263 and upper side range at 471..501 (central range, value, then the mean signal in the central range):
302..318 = 0.55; 153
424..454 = 2.66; 140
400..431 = 1.27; 148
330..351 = -0.55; 161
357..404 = -0.82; 158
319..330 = 0.26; 154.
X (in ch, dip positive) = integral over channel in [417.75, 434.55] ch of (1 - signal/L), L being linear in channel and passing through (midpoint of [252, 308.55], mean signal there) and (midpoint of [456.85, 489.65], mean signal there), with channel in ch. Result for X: 2.4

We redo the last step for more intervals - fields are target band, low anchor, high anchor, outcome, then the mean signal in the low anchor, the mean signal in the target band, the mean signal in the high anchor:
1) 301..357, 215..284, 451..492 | 0.5 ch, 161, 157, 154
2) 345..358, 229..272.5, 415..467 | -0.7 ch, 160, 160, 146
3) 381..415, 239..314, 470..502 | -0.2 ch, 158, 155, 152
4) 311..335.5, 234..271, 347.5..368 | 0.7 ch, 160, 155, 160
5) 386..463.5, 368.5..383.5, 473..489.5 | 4.0 ch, 160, 149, 152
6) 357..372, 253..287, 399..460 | -0.7 ch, 159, 159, 146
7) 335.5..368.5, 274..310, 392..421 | -1.2 ch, 157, 160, 153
